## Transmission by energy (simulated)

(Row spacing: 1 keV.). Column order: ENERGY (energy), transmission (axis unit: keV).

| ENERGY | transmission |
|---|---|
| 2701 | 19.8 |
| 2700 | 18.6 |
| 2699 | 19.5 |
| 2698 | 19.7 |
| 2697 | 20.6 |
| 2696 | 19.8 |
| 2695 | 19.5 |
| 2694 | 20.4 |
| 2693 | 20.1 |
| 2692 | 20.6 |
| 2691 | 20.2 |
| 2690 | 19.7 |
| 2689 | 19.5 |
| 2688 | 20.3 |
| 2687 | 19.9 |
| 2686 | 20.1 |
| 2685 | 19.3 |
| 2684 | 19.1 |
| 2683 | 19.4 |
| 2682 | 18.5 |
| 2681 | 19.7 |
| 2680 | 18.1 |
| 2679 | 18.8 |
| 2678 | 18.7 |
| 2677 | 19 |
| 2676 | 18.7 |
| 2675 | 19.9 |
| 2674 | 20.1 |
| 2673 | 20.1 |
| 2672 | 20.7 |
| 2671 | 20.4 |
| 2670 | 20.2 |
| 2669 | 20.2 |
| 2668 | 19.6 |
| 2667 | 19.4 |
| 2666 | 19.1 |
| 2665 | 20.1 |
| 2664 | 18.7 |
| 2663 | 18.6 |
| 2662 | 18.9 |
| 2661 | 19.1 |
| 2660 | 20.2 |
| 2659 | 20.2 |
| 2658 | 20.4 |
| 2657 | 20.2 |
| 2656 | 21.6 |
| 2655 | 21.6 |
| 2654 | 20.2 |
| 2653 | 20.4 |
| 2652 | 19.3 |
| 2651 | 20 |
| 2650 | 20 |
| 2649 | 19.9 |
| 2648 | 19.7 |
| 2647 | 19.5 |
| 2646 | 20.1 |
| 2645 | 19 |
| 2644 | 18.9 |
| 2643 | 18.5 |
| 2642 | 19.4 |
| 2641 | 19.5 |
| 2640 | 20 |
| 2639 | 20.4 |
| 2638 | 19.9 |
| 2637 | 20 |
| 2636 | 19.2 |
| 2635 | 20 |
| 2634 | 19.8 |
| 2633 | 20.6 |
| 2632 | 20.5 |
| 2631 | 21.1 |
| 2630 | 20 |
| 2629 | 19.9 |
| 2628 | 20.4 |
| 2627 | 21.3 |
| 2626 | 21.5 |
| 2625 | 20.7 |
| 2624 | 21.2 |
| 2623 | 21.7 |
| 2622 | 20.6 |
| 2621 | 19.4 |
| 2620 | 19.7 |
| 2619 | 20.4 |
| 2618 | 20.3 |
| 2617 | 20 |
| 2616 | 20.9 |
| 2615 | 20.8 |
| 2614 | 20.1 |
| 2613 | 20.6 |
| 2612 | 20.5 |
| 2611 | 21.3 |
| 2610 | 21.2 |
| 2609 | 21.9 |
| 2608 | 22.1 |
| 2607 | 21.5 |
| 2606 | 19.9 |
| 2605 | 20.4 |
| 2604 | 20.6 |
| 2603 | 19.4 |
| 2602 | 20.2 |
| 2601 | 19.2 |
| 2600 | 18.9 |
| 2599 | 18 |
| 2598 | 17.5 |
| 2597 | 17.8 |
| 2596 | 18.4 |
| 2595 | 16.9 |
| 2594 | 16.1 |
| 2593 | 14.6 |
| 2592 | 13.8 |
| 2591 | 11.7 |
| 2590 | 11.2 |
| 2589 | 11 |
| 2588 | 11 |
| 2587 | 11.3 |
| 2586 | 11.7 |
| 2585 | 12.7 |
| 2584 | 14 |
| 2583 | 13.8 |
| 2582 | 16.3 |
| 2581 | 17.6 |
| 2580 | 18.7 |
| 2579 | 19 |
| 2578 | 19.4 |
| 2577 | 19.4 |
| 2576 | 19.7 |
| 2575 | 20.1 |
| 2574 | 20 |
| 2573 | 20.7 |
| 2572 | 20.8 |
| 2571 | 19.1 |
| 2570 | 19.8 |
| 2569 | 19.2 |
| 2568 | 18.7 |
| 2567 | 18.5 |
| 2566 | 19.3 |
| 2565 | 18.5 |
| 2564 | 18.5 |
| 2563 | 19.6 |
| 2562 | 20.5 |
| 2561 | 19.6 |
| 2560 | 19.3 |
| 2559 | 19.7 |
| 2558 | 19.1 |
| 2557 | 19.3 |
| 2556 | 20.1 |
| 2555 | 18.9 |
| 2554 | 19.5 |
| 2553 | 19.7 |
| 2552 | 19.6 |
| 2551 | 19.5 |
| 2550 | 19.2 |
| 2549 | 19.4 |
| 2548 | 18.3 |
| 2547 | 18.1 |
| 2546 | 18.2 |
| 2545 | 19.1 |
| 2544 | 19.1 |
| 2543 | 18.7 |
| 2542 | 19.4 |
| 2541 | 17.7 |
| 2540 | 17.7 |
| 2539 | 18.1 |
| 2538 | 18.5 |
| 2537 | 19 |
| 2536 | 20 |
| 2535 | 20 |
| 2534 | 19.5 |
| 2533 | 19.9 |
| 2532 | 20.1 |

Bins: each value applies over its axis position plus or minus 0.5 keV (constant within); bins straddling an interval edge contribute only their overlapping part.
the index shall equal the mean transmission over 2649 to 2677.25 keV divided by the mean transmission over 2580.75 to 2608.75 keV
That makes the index 1.2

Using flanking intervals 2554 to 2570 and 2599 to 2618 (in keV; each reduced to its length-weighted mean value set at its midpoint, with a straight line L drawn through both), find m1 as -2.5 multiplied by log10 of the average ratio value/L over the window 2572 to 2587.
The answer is 0.14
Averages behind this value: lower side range 19.3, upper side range 20.5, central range 17.3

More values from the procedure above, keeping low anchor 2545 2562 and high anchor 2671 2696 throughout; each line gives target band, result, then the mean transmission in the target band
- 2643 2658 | -0.03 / 20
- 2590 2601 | 0.19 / 16.3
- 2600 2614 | -0.06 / 20.6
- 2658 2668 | 0.01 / 19.4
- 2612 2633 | -0.06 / 20.6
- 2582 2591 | 0.49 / 12.3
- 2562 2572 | 0.01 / 19.2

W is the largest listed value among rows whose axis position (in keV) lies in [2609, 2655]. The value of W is 21.9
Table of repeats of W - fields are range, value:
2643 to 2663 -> 21.6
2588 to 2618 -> 22.1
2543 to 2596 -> 20.8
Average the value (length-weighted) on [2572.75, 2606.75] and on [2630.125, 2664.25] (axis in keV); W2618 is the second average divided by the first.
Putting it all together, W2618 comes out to 1.2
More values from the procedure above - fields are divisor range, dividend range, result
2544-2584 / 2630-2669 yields 1.04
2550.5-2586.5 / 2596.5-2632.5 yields 1.09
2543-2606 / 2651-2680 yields 1.10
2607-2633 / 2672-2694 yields 0.94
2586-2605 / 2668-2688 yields 1.22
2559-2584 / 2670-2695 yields 1.04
